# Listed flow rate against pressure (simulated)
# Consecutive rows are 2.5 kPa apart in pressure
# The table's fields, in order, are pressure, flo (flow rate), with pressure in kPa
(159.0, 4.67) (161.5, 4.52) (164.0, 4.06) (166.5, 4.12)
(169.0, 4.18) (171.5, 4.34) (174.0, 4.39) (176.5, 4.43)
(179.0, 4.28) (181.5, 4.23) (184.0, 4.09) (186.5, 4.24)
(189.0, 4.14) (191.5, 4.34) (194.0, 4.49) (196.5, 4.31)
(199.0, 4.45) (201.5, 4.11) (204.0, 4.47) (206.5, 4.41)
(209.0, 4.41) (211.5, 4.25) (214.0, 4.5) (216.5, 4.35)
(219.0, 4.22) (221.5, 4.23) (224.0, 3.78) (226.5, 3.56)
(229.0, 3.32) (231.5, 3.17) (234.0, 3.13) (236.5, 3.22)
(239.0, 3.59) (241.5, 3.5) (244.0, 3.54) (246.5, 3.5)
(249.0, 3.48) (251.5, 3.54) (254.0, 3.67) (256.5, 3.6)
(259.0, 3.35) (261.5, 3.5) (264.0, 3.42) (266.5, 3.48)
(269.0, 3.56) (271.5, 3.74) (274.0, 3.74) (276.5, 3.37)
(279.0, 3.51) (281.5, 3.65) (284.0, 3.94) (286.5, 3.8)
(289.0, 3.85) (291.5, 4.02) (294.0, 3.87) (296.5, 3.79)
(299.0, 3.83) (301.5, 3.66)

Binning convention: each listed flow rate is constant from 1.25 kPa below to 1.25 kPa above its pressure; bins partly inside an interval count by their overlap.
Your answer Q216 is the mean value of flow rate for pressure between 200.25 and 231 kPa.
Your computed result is 4.11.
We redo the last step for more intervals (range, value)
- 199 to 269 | 3.76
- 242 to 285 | 3.56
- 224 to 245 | 3.4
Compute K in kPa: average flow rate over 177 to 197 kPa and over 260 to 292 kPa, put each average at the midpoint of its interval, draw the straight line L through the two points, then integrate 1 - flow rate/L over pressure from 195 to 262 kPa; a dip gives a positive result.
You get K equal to 2.7 kPa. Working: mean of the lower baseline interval 4.27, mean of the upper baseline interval 3.65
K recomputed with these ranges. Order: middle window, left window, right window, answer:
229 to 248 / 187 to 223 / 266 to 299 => 3.2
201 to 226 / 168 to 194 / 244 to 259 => -2.0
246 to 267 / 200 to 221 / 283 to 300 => 2.9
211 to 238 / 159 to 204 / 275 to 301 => 2.0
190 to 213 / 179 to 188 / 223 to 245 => -2.6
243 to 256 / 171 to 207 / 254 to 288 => 0.8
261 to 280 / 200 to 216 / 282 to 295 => 2.1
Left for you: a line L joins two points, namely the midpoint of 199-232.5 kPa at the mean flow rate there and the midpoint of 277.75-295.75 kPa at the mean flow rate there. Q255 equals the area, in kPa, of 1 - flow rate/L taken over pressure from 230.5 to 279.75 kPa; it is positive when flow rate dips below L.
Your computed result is 5.6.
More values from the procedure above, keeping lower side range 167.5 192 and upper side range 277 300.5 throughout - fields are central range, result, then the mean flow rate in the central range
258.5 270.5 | 1.30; 3.47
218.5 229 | 0.57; 3.85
